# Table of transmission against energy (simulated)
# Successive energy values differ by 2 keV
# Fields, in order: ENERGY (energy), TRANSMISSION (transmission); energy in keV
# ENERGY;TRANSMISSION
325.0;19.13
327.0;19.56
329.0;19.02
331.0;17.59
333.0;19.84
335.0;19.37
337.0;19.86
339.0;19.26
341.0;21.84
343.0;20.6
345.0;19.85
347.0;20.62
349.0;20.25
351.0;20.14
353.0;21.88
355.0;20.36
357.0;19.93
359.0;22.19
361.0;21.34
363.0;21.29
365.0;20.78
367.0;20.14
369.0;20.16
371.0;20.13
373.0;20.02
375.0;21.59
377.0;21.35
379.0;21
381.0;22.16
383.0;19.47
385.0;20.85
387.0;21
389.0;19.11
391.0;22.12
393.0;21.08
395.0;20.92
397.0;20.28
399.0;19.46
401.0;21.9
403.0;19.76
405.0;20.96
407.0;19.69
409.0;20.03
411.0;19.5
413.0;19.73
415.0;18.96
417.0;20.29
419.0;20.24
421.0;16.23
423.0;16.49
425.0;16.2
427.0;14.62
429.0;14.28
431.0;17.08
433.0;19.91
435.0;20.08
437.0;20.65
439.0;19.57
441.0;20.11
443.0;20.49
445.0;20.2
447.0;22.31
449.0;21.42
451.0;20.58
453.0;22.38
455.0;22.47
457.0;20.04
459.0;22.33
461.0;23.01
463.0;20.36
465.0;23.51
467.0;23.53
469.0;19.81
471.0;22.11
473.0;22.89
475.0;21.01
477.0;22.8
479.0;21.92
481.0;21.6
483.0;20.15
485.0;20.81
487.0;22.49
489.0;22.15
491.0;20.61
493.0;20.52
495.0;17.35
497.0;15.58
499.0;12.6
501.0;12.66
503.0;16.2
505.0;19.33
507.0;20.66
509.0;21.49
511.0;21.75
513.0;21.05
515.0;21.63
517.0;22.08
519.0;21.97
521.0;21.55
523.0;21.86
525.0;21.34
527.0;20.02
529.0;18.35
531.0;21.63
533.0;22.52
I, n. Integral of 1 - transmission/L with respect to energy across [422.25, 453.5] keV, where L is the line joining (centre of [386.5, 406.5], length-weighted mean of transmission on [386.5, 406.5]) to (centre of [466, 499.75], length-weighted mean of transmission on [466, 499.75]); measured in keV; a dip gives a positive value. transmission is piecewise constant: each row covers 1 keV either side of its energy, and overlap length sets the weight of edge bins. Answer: 2.2 keV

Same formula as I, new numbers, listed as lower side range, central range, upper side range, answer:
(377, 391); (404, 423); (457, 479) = 1.7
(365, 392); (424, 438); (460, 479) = 2.6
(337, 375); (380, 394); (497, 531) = -0.3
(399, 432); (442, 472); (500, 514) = -4.6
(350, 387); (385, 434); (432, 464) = 4.0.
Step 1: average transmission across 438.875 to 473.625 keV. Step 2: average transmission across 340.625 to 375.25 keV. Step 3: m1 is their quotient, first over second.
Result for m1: 1.04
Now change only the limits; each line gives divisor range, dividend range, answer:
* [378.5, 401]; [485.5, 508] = 0.88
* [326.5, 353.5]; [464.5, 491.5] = 1.09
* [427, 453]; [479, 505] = 0.95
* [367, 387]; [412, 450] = 0.91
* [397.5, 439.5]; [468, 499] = 1.09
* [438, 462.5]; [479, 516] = 0.92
